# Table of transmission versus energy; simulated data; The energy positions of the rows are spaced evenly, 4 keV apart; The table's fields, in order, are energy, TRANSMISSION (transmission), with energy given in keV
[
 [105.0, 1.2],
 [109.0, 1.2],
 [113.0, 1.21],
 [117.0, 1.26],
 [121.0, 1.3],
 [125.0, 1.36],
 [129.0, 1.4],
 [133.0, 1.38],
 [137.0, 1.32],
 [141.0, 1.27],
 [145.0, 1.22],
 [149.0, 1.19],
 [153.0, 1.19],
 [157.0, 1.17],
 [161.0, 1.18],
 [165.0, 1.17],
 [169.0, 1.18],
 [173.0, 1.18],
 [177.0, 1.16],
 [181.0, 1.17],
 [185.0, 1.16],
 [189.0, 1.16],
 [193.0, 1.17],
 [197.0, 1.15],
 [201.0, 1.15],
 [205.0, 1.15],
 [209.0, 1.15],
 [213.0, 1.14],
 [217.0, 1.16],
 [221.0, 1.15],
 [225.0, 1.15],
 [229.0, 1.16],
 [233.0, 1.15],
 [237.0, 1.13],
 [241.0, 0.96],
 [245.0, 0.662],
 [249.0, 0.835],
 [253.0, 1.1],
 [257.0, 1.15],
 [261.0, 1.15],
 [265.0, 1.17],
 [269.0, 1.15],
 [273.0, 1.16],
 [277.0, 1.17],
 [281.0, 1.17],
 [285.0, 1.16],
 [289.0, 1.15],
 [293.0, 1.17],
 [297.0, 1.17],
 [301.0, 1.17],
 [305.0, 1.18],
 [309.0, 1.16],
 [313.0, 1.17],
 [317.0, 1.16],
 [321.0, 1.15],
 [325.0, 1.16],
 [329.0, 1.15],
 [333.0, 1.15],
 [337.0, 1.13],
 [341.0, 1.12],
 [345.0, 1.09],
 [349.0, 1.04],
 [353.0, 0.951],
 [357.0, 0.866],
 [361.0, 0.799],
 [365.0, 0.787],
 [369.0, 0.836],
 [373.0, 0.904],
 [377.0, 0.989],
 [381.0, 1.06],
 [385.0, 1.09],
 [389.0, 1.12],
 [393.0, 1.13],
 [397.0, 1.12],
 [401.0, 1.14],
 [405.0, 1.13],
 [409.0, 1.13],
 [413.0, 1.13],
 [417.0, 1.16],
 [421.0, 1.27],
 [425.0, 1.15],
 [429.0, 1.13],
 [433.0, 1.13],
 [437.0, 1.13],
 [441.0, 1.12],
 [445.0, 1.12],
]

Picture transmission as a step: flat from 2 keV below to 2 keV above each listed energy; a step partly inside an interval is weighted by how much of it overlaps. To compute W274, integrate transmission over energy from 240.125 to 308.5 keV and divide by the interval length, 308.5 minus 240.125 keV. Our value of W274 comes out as 1.1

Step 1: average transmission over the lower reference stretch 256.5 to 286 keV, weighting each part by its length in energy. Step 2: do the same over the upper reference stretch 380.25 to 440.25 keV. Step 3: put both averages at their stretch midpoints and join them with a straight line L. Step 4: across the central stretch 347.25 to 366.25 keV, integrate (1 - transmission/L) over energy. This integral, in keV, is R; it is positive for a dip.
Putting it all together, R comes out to 4.2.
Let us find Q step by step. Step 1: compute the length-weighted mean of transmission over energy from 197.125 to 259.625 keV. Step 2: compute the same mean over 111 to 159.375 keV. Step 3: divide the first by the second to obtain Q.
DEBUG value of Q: 0.9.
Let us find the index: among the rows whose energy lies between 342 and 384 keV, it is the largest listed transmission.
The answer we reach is 1.09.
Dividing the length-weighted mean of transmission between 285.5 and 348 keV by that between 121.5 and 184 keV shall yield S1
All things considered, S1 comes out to 0.9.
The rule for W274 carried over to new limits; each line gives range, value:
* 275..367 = 1.1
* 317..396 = 1.03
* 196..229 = 1.15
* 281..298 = 1.16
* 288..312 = 1.17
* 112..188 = 1.23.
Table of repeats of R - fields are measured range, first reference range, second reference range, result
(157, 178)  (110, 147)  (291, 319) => 1.59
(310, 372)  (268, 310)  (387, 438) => 6.40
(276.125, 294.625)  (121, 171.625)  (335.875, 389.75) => -1.48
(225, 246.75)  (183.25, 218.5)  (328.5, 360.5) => 1.92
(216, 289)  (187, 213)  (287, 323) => 3.91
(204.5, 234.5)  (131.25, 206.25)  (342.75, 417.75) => 0.07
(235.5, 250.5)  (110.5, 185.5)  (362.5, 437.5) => 3.65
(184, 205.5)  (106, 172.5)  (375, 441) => 1.15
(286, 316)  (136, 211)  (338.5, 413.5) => -2.39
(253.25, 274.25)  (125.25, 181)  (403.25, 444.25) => 0.82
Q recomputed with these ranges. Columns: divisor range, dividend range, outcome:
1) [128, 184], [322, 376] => 0.82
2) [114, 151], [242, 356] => 0.85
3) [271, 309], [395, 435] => 0.99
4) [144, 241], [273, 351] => 0.99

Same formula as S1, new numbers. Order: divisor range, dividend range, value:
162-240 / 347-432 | 0.90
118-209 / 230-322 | 0.92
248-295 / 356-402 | 0.87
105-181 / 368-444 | 0.89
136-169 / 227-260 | 0.85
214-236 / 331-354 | 0.94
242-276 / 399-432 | 1.10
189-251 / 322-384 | 0.93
